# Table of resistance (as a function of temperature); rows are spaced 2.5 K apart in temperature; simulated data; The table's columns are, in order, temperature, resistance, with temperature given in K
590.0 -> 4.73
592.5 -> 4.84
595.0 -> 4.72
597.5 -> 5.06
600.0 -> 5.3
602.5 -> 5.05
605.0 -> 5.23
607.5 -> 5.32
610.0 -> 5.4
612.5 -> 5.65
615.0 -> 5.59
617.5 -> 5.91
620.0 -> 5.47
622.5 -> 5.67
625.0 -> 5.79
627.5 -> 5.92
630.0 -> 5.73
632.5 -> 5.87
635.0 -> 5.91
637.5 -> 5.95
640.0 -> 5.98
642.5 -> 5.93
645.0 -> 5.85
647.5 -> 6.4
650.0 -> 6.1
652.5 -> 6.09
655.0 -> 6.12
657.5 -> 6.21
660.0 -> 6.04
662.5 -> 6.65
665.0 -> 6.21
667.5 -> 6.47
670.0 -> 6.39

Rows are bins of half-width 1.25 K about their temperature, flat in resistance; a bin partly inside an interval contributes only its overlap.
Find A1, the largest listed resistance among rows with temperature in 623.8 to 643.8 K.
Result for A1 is 5.98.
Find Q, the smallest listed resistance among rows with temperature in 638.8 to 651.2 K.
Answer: 5.85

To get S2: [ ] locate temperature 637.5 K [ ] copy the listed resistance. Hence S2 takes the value 5.95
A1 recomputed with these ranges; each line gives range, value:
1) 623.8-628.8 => 5.92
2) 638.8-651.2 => 6.4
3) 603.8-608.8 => 5.32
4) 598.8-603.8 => 5.3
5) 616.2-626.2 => 5.91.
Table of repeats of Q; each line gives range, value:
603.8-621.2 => 5.23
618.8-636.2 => 5.47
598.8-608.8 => 5.05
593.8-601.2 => 4.72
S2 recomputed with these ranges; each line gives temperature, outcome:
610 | 5.4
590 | 4.73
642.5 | 5.93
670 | 6.39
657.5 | 6.21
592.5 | 4.84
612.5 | 5.65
